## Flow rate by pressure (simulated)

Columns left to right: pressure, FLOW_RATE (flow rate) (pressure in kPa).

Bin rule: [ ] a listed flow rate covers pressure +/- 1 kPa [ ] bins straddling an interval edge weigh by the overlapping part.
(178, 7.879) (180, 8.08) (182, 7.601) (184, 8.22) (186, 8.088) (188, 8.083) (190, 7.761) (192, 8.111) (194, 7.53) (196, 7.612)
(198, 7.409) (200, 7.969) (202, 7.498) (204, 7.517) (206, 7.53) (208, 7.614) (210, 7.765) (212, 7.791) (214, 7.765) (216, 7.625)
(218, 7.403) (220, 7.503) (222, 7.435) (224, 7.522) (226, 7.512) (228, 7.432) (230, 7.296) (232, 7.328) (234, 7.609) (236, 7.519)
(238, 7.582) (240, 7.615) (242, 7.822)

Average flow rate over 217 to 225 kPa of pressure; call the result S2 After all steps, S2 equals 7.47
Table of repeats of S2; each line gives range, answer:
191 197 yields 7.75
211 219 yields 7.65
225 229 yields 7.47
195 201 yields 7.66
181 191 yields 7.95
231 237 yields 7.49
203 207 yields 7.52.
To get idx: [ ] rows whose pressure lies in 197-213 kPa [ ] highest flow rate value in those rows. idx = 7.969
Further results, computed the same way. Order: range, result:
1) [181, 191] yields 8.22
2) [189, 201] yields 8.111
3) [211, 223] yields 7.791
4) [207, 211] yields 7.765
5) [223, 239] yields 7.609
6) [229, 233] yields 7.328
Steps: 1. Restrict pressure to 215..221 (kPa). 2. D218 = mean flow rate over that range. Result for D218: 7.51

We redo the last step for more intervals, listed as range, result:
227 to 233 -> 7.35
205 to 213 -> 7.68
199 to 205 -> 7.66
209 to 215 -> 7.77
